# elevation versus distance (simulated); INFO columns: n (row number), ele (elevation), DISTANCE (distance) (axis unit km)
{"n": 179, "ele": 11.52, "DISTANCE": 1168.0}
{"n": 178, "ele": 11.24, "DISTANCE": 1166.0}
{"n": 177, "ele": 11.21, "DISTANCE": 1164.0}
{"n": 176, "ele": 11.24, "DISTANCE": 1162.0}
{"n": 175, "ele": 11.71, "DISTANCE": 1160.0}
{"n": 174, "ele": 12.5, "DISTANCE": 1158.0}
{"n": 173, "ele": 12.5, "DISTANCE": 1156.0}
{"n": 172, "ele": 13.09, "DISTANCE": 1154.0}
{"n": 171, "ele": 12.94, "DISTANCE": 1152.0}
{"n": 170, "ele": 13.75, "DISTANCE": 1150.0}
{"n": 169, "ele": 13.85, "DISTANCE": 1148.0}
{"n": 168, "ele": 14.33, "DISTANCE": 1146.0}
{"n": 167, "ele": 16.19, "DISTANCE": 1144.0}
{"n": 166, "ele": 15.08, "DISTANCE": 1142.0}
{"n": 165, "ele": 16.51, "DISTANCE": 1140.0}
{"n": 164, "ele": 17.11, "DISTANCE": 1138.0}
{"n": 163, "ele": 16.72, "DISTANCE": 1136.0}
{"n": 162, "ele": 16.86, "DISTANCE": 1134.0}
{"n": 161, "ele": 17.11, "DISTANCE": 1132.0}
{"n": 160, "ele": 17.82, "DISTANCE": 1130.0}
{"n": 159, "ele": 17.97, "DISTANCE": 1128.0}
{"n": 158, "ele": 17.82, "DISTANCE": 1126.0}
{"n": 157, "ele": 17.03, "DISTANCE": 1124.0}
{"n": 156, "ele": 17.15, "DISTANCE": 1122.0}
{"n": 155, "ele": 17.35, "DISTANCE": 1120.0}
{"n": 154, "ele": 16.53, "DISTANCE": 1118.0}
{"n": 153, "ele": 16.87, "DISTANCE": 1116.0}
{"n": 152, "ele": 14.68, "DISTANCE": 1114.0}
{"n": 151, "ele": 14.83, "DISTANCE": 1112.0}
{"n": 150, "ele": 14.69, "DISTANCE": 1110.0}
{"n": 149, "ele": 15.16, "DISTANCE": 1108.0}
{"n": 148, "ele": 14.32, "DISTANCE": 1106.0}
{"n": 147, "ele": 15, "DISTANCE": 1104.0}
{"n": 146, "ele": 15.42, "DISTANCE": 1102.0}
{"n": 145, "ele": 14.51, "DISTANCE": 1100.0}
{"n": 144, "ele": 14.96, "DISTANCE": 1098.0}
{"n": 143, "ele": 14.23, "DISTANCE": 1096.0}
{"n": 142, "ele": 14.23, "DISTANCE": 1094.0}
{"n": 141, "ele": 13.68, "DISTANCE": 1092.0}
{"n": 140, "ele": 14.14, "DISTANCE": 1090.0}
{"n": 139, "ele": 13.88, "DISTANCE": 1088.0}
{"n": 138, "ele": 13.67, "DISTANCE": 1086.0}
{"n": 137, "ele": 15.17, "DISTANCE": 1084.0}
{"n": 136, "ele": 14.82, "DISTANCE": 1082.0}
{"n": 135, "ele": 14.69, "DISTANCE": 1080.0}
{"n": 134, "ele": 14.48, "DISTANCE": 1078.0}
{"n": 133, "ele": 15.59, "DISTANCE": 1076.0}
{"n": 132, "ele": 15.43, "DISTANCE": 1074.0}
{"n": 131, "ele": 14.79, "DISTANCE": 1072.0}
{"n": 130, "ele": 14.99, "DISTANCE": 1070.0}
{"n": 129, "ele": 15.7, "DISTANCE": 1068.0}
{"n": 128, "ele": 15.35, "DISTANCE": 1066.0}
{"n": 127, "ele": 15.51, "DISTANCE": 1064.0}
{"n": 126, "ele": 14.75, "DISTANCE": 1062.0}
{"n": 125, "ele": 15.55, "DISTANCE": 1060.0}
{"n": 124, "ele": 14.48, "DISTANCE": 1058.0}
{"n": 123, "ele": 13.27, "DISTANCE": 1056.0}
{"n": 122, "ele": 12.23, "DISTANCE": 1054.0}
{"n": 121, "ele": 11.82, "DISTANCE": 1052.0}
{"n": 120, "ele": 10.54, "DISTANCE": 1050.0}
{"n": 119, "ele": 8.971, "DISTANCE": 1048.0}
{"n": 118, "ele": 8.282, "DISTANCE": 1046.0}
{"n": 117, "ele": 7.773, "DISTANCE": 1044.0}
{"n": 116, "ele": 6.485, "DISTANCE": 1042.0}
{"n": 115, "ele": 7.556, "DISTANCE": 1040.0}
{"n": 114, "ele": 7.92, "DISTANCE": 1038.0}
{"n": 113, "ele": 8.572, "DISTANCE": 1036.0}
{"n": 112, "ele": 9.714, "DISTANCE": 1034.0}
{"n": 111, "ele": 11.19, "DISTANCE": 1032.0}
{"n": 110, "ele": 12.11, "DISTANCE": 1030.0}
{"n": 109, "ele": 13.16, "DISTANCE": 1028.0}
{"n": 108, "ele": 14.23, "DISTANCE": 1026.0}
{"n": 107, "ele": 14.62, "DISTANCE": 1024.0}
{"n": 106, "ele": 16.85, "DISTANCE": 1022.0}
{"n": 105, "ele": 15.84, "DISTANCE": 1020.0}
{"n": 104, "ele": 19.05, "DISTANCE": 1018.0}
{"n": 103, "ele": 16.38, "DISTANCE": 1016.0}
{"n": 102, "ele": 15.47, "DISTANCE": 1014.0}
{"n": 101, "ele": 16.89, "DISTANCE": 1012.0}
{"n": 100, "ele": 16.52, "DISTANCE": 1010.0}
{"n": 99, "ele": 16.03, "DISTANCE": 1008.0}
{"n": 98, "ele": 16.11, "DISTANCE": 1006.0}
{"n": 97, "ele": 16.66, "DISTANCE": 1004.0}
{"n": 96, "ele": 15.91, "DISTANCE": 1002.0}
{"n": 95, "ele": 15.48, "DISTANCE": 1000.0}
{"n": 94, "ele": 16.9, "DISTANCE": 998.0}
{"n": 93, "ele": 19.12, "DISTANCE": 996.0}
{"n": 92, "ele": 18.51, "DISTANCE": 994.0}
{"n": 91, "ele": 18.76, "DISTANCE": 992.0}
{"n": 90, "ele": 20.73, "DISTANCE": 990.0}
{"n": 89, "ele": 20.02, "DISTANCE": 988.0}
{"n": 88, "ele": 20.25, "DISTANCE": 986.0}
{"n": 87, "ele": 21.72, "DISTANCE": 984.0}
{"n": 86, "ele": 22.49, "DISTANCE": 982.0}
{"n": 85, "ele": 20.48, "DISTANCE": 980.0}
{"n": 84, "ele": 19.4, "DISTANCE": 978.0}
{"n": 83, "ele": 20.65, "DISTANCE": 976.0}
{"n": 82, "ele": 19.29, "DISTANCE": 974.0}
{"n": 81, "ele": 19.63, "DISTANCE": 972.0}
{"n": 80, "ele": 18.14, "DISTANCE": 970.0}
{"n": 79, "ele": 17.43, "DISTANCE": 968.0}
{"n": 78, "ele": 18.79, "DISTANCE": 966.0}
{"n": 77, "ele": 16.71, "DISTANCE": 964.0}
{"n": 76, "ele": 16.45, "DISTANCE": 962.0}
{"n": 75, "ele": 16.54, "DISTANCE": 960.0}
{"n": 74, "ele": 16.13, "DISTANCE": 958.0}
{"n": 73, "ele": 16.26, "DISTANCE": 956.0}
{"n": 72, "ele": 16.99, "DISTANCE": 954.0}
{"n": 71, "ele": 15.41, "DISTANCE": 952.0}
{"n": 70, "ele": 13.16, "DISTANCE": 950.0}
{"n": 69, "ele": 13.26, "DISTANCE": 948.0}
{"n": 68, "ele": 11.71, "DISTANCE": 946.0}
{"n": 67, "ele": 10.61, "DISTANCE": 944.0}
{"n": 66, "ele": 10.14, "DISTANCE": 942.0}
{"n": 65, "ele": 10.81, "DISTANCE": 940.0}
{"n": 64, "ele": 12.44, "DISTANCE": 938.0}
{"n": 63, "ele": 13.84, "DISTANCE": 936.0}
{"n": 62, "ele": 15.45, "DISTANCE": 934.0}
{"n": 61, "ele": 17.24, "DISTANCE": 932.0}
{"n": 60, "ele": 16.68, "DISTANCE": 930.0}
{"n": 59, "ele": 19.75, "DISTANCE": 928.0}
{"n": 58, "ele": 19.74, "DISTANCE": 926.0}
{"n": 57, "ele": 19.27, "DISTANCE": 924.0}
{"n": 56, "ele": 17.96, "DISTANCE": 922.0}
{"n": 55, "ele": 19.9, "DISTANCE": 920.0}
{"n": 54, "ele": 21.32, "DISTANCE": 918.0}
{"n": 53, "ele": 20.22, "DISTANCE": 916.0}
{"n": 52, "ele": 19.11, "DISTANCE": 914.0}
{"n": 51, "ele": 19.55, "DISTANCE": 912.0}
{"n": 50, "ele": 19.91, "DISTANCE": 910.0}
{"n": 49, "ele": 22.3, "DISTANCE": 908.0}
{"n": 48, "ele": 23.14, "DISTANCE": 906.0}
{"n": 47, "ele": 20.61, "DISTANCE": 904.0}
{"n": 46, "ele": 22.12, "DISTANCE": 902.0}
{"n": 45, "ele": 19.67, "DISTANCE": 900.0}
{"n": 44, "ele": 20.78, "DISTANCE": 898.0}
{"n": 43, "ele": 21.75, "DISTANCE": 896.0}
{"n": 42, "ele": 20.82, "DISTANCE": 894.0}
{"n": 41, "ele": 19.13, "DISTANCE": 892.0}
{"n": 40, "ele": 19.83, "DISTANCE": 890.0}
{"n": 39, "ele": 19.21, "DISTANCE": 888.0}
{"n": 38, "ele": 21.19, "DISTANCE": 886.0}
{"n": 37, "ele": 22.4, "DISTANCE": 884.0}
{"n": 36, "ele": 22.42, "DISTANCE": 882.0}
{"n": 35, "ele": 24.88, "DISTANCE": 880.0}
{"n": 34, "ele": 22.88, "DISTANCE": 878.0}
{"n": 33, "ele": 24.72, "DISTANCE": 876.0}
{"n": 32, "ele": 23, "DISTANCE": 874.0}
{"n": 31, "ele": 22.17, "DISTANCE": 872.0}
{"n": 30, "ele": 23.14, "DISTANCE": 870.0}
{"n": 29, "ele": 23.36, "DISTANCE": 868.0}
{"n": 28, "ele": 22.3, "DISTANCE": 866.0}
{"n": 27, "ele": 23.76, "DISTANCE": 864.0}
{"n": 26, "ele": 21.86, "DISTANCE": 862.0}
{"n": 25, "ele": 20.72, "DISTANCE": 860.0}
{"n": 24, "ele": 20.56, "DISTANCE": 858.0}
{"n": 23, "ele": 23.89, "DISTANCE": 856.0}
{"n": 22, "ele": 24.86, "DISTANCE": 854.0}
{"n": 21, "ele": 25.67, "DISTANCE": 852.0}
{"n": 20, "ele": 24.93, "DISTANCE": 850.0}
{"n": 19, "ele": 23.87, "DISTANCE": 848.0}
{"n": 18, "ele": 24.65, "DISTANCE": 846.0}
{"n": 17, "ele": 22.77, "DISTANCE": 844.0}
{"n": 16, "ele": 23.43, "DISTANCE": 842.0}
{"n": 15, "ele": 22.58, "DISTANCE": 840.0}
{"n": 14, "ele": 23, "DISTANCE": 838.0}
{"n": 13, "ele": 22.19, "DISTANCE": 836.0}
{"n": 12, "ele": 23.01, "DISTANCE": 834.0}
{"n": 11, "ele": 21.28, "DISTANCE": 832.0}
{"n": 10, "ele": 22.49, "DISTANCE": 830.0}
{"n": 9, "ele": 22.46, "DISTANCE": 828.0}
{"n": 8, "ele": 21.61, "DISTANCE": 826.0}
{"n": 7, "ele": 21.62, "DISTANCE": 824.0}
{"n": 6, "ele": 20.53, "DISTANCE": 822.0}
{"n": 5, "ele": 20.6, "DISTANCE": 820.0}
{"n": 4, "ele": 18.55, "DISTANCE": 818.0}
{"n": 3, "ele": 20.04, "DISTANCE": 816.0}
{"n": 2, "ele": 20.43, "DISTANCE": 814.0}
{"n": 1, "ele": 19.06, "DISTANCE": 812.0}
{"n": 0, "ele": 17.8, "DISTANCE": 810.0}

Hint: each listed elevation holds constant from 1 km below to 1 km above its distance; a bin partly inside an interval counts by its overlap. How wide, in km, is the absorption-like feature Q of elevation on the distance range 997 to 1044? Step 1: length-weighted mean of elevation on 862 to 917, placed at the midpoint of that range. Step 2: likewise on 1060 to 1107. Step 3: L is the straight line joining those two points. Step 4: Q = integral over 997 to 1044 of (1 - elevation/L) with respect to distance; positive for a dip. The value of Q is 9.2 km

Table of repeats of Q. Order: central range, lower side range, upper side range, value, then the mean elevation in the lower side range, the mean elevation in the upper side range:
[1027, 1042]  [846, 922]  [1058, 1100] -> 6.06 km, 21.9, 14.8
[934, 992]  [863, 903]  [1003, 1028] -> 4.70 km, 22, 16.1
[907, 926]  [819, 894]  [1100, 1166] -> 0.86 km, 22.5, 15.1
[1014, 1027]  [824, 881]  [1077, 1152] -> 1.48 km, 23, 15.4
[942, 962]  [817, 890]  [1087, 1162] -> 5.54 km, 22.5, 15.2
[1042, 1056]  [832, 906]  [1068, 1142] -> 5.90 km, 22.4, 15.6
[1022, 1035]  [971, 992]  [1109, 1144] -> 4.29 km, 20.4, 16.6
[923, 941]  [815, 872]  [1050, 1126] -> 3.30 km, 22.5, 14.9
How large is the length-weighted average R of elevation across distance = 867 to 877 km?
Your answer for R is 23.3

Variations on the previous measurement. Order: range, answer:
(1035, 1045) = 7.66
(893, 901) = 20.8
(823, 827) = 21.6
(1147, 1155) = 13.4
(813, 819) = 19.7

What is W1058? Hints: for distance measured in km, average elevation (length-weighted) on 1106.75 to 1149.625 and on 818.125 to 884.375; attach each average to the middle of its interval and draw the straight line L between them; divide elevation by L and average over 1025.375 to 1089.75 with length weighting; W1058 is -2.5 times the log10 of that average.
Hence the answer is 0.377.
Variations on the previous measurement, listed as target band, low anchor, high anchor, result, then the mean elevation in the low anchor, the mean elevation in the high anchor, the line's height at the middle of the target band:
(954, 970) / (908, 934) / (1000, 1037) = 0.021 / 19.2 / 14.8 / 17.3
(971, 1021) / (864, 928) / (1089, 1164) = 0.016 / 21.3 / 15.1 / 18.6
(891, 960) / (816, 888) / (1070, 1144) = 0.176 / 22.6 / 15.6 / 20.6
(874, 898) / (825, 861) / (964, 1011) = -0.003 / 23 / 18.6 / 21.7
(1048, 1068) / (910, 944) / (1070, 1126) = 0.147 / 17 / 15.1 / 15.6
